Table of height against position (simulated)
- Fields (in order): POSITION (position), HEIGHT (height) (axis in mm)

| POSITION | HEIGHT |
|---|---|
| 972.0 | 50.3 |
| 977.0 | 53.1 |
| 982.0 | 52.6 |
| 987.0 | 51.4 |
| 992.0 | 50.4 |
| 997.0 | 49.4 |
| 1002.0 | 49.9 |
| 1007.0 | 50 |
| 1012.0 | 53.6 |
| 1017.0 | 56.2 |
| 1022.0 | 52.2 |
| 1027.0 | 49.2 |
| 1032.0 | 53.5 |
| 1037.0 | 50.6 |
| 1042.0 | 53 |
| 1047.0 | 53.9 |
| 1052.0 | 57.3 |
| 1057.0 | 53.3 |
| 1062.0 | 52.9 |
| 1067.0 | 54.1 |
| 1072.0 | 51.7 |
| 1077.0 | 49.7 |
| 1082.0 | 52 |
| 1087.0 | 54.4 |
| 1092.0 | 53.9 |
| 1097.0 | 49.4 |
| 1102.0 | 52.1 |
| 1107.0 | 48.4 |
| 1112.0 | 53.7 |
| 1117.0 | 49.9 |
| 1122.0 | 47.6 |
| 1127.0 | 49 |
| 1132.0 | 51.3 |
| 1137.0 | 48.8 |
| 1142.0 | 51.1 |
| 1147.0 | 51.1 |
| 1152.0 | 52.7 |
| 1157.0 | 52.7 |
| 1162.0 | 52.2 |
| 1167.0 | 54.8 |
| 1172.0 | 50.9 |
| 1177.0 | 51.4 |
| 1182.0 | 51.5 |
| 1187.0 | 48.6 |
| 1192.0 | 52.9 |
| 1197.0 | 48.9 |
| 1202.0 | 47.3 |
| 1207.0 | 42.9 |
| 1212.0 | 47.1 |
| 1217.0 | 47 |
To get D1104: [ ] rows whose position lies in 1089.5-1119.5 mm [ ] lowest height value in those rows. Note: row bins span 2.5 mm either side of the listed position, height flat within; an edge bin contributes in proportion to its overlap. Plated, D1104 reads 48.4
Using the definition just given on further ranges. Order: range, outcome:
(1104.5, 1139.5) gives 47.6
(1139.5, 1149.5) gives 51.1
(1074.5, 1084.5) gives 49.7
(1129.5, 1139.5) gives 48.8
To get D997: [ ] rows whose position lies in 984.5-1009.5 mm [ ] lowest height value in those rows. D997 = 49.4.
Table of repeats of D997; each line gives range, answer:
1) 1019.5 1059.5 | 49.2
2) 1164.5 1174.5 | 50.9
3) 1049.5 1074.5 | 51.7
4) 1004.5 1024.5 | 50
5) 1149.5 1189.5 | 48.6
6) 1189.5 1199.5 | 48.9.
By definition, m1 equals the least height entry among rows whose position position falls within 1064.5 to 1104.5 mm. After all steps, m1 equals 49.4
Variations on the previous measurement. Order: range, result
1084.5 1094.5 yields 53.9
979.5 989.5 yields 51.4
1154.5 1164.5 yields 52.2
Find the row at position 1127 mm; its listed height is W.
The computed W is 49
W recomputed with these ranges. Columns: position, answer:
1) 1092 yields 53.9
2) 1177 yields 51.4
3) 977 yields 53.1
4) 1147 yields 51.1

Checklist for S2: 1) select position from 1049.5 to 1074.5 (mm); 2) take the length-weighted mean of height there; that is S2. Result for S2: 53.9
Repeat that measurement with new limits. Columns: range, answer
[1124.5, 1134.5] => 50.1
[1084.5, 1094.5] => 54.1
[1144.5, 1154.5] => 51.9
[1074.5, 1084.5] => 50.9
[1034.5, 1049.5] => 52.5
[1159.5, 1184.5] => 52.2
